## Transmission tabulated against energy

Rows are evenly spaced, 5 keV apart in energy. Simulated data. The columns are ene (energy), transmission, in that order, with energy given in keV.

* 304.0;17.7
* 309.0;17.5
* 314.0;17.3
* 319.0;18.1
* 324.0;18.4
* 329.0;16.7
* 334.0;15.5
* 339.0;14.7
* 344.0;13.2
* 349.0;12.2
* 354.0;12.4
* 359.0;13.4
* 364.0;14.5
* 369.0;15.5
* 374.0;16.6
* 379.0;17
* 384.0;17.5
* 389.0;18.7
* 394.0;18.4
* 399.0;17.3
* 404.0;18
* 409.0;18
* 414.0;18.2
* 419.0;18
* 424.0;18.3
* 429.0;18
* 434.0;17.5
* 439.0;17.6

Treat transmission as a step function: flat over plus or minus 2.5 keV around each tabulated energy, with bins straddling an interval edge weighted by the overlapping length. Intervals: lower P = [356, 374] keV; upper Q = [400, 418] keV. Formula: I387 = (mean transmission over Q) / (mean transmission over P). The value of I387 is 1.2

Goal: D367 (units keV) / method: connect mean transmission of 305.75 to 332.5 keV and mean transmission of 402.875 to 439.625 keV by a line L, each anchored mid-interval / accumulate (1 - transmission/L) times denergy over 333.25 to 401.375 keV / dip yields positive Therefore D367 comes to 8.6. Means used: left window 17.5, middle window 15.5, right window 18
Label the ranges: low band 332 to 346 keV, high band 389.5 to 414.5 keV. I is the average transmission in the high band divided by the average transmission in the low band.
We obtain 1.2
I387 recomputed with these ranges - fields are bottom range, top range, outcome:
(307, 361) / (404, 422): 1.17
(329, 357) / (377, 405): 1.28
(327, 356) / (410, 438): 1.27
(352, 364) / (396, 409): 1.34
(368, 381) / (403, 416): 1.10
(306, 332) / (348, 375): 0.80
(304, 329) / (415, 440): 1.01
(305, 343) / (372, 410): 1.05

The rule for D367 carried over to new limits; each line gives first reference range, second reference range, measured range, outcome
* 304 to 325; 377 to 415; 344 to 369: 6.3 keV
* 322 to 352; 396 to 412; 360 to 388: 0.6 keV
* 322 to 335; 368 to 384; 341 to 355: 3.4 keV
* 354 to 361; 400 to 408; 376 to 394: -2.1 keV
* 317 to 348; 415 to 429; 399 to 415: -0.2 keV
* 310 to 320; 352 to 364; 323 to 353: 1.0 keV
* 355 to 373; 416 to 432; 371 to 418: -4.2 keV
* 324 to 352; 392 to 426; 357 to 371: 1.3 keV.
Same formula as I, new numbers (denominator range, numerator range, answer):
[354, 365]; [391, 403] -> 1.32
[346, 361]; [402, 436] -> 1.42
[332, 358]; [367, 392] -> 1.26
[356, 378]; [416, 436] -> 1.19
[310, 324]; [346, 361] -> 0.71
